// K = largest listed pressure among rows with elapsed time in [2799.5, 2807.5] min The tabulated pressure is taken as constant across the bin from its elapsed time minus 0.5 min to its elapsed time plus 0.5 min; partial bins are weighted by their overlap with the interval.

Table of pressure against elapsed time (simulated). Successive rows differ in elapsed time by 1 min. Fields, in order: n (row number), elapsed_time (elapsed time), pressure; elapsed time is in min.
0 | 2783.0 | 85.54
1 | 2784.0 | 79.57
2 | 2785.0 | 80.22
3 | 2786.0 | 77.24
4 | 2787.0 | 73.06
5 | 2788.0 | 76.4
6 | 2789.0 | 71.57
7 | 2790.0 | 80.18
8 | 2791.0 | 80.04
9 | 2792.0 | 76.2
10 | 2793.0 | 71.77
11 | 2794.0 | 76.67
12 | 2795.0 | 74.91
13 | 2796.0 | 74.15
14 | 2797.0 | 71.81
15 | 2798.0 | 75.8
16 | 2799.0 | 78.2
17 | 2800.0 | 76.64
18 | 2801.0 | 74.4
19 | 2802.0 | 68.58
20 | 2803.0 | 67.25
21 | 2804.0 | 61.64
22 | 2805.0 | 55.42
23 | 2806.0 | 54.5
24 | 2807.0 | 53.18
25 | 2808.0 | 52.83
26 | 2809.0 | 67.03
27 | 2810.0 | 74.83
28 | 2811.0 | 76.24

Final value 76.64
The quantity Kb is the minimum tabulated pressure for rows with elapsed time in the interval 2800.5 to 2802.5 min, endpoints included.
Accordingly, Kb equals 68.58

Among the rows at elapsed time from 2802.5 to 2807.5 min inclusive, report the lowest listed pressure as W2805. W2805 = 53.18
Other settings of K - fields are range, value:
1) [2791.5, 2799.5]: 78.2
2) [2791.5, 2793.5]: 76.2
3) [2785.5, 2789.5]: 77.24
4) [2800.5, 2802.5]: 74.4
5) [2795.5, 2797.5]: 74.15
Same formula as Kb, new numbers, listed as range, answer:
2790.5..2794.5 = 71.77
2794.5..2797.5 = 71.81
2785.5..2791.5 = 71.57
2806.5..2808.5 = 52.83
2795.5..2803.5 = 67.25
